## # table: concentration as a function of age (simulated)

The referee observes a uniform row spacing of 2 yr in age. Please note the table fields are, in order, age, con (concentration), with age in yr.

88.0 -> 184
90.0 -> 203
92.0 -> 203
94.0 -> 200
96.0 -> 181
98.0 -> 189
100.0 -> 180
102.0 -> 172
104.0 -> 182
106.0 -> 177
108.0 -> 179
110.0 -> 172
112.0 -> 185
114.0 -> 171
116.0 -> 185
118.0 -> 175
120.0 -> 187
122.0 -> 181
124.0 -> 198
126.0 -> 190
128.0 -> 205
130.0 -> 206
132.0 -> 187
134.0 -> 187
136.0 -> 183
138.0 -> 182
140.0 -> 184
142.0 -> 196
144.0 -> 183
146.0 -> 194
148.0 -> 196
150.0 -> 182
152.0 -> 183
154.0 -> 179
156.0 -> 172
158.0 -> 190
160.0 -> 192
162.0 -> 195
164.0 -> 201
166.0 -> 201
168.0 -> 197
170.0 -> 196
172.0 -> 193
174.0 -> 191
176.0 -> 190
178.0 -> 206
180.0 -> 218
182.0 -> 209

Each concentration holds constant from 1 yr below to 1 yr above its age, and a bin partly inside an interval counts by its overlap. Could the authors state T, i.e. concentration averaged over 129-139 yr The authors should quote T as 189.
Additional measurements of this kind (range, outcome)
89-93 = 203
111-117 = 180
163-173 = 198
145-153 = 189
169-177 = 192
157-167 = 196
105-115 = 177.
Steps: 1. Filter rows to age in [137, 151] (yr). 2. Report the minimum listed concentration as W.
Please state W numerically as 182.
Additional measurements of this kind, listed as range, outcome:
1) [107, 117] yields 171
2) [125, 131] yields 190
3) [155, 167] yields 172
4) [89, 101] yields 180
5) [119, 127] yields 181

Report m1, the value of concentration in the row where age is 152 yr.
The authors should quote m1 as 183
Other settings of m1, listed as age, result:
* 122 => 181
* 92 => 203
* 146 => 194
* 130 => 206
